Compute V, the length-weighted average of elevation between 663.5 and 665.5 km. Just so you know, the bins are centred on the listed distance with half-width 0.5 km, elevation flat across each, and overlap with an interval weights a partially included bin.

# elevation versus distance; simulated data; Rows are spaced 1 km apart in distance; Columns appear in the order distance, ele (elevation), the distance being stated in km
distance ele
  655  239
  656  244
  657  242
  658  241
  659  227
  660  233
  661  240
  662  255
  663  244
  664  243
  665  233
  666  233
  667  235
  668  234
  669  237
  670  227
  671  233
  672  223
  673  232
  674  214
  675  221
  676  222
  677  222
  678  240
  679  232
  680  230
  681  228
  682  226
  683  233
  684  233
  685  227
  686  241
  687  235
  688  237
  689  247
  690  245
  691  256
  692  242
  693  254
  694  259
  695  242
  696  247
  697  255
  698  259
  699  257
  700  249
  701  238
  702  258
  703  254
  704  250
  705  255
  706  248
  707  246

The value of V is 238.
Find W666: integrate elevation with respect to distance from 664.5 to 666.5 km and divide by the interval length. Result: 233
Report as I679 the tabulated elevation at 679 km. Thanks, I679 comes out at 232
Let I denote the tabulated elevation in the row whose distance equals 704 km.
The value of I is 250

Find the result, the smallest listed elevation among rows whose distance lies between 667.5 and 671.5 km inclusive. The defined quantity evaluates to 227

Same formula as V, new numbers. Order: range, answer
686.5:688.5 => 236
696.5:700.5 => 255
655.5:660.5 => 237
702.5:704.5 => 252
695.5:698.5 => 254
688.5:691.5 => 249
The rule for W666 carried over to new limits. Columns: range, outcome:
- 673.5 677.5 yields 220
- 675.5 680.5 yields 229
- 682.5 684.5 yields 233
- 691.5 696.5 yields 249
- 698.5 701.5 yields 248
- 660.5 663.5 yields 246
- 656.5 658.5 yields 242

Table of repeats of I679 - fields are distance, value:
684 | 233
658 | 241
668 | 234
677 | 222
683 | 233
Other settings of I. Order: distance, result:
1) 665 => 233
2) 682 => 226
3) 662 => 255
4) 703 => 254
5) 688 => 237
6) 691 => 256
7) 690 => 245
